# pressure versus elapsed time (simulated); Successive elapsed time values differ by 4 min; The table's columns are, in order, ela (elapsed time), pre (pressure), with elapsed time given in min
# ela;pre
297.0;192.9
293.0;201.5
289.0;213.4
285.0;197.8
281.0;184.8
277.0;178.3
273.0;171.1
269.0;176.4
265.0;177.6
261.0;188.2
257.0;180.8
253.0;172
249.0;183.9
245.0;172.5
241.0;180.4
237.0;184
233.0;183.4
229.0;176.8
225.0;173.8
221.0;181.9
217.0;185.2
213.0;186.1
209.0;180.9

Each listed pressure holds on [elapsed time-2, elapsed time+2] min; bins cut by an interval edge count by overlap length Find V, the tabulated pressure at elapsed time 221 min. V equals 181.9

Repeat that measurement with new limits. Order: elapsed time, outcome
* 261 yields 188.2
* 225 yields 173.8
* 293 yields 201.5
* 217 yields 185.2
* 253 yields 172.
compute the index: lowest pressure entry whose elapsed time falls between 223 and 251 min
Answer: 172.5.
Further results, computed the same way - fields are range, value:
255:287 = 171.1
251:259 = 172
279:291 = 184.8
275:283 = 178.3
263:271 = 176.4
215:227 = 173.8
